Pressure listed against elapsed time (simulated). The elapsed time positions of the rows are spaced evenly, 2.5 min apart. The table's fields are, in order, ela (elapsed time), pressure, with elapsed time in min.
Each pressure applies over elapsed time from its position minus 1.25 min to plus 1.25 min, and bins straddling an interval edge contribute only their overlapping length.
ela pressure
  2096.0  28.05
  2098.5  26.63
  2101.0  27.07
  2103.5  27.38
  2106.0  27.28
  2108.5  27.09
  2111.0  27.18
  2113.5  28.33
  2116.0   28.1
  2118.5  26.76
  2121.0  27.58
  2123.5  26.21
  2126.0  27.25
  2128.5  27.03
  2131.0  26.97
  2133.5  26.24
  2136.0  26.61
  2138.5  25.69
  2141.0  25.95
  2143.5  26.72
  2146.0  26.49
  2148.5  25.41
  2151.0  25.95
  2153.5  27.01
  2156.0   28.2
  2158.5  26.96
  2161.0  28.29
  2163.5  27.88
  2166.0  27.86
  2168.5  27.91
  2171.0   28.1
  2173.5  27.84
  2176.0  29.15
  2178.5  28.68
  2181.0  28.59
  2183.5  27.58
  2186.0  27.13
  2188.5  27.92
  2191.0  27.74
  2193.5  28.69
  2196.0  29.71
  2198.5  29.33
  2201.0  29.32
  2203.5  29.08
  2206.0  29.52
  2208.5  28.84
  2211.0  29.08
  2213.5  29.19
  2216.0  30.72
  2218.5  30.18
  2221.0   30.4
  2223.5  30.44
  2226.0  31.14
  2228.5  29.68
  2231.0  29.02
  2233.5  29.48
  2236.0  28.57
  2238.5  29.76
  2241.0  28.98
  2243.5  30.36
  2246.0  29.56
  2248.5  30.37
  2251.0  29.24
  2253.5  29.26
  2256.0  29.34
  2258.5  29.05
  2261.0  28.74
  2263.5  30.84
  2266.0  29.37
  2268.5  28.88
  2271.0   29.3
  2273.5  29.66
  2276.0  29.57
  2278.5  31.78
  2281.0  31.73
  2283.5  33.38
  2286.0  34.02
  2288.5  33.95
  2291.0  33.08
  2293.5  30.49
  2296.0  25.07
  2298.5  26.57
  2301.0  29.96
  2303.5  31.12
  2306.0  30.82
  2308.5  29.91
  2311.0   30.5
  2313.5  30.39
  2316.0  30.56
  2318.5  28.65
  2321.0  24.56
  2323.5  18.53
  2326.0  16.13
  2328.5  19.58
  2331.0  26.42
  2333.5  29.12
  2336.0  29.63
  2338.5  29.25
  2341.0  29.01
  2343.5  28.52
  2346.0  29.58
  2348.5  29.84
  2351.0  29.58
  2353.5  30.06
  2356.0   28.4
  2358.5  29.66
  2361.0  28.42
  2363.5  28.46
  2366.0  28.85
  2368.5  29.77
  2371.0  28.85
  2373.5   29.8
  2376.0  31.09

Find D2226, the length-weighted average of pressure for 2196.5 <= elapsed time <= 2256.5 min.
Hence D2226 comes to 29.6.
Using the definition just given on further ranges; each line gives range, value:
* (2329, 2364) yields 28.8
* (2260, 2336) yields 28.8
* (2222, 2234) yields 30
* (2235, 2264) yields 29.5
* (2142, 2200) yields 27.8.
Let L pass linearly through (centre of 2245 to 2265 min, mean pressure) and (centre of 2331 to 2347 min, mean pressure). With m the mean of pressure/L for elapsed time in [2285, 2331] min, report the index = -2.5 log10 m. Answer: 0.048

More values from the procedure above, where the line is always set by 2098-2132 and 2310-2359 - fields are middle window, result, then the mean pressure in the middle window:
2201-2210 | -0.073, 29.2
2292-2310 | -0.072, 29.2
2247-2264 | -0.084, 29.5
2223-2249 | -0.093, 29.7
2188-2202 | -0.060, 28.8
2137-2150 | 0.048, 26.1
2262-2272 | -0.087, 29.6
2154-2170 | -0.022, 27.8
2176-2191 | -0.031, 28.1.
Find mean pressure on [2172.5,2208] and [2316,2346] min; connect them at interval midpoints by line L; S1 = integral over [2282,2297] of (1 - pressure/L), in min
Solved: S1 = -2.9 min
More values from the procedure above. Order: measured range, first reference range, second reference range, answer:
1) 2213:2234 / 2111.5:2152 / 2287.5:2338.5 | -2.2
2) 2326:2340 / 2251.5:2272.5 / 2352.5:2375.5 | 1.6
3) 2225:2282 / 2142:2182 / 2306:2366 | -4.3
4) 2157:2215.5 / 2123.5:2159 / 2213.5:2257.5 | -0.8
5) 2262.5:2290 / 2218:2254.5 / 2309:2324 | -2.3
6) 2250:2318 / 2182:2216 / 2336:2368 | -2.9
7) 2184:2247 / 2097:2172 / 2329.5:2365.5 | -3.5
